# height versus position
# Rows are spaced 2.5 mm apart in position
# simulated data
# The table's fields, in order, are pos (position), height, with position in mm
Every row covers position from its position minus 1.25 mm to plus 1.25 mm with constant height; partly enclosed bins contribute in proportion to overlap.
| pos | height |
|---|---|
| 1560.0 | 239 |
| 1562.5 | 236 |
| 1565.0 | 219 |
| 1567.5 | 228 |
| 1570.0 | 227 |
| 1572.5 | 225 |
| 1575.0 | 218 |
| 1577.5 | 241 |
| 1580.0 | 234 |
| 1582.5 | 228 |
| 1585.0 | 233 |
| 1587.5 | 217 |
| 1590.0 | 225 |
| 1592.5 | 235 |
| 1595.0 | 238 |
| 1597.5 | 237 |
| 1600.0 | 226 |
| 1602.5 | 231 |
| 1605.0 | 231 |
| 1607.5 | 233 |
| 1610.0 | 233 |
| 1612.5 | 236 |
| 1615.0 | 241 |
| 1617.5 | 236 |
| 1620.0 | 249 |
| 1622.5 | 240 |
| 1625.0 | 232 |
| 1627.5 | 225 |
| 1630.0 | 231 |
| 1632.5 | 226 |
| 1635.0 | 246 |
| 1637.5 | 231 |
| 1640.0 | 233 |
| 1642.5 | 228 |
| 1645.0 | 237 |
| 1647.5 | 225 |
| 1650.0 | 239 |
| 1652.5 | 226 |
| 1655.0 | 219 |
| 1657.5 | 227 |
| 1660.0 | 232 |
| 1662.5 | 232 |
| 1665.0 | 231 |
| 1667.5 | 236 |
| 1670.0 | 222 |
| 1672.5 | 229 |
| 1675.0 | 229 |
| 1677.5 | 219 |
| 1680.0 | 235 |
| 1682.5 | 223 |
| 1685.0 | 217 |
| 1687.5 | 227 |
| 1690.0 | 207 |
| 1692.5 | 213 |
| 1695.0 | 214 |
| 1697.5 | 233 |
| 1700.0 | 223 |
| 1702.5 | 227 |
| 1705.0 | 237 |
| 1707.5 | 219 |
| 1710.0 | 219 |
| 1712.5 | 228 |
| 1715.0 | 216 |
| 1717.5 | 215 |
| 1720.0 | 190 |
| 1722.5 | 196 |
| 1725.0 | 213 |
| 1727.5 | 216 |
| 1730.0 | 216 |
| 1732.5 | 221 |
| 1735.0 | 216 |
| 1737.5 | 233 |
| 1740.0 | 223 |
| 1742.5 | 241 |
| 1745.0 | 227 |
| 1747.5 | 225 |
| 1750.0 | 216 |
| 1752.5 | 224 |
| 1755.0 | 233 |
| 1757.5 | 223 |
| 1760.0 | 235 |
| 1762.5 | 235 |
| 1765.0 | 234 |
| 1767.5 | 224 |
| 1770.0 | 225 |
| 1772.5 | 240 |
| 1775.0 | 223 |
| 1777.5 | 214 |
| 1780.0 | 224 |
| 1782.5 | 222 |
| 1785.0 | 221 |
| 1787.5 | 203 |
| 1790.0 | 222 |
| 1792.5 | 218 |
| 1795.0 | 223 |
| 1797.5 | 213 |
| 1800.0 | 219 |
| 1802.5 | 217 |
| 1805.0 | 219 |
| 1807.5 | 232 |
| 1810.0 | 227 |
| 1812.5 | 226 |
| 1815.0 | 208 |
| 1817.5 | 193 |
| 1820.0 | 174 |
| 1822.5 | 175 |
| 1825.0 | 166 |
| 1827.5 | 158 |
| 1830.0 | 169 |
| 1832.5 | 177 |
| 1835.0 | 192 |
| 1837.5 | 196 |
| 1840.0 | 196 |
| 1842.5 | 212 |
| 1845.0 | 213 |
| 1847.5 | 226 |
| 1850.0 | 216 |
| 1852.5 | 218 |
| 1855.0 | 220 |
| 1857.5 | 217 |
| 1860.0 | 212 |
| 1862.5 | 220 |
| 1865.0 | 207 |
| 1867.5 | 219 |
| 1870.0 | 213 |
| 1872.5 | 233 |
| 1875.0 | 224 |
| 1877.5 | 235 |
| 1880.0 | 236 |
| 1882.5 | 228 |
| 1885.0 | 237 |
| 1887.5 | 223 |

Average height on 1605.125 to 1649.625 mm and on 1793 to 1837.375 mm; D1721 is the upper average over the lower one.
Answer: 0.85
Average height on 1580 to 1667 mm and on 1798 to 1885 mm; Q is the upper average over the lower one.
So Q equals 0.90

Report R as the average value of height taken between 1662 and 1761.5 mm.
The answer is 222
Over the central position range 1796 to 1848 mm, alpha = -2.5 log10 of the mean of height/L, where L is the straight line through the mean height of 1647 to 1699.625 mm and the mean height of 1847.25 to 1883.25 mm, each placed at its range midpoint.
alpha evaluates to 0.11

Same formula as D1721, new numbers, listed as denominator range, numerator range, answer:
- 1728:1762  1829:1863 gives 0.91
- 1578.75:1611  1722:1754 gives 0.96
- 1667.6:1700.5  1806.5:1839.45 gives 0.86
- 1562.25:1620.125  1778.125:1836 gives 0.88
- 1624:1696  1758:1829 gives 0.94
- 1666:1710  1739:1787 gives 1.01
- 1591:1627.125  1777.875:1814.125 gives 0.94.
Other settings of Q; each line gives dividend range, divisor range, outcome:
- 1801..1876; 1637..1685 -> 0.90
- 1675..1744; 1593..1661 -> 0.94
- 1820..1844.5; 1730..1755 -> 0.81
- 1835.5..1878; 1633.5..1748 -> 0.96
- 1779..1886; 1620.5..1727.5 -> 0.94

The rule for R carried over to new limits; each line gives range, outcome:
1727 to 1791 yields 225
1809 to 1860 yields 199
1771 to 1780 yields 225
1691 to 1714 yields 223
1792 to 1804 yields 218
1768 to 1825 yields 214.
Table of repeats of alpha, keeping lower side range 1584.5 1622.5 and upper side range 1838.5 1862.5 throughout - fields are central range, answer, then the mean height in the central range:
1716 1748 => 0.030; 218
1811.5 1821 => 0.088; 200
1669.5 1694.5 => 0.028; 222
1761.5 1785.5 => -0.028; 226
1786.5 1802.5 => 0.011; 217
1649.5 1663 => 0.005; 228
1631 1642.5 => -0.010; 233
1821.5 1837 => 0.236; 174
